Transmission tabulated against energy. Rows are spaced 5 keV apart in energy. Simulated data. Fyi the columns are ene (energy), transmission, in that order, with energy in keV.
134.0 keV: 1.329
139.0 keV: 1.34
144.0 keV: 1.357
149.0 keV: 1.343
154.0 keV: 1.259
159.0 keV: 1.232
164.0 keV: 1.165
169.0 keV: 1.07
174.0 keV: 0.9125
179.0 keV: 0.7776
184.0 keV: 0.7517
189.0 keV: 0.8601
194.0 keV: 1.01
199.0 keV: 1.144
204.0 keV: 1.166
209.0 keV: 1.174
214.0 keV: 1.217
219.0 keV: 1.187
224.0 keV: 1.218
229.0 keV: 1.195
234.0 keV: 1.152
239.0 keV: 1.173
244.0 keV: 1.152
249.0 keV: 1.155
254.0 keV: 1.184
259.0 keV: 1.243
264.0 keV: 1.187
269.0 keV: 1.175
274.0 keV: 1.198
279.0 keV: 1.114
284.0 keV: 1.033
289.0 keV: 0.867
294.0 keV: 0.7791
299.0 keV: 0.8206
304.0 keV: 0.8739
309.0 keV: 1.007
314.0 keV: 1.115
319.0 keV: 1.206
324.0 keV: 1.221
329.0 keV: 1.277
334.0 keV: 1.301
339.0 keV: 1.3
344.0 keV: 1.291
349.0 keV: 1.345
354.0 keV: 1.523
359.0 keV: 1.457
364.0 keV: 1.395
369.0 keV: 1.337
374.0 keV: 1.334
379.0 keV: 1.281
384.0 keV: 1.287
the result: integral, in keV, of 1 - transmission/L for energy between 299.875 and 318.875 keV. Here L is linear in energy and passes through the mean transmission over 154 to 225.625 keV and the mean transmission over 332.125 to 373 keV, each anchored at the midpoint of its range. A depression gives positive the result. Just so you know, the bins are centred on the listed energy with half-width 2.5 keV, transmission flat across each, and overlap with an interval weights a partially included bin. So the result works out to 4.1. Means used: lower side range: 1.07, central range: 1.01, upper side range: 1.37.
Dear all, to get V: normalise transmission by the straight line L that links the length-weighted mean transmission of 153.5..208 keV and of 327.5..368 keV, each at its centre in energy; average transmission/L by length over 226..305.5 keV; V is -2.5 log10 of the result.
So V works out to 0.102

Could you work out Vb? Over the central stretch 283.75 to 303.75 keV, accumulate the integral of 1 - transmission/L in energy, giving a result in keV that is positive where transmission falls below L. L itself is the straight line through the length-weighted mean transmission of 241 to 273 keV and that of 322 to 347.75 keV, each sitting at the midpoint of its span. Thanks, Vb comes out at 6.1 keV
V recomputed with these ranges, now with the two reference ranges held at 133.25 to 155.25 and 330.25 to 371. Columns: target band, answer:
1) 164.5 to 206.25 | 0.35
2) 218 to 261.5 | 0.14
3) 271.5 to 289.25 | 0.25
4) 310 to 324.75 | 0.17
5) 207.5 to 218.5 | 0.12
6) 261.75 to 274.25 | 0.14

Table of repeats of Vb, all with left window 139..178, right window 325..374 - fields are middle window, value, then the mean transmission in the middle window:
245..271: 1.7 keV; 1.19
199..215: 0.7 keV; 1.18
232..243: 0.8 keV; 1.16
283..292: 2.6 keV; 0.927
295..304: 3.3 keV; 0.828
